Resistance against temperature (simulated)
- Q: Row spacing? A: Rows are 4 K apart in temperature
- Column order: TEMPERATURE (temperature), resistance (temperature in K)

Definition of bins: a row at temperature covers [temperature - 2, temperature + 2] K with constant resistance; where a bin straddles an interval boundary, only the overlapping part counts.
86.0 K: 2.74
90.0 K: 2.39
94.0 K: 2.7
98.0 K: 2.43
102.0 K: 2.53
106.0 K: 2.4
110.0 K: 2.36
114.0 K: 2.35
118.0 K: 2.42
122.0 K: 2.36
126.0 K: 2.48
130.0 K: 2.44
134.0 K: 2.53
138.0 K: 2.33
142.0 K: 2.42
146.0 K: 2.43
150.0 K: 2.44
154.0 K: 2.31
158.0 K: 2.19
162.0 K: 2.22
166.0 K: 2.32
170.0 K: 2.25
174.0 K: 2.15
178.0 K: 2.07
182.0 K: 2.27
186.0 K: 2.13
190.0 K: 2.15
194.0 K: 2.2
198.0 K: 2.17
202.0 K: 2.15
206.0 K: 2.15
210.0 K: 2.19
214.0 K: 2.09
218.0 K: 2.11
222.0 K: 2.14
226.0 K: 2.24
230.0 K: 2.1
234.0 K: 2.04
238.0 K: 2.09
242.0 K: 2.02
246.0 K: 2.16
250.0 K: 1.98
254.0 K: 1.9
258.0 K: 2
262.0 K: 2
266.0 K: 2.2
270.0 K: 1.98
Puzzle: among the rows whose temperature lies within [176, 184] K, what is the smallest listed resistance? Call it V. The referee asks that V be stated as 2.07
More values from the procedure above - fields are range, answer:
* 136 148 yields 2.33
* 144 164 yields 2.19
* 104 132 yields 2.35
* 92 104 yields 2.43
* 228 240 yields 2.04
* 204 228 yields 2.09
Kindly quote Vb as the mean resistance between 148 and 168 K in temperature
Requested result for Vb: 2.3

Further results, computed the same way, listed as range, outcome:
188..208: 2.16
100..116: 2.41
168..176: 2.2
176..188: 2.16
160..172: 2.26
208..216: 2.14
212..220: 2.1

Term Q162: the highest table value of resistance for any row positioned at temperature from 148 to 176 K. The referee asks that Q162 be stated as 2.44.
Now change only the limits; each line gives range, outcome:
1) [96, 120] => 2.53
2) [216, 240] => 2.24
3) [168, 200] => 2.27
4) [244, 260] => 2.16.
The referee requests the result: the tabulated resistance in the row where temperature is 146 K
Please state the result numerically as 2.43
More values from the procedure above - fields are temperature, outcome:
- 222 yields 2.14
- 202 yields 2.15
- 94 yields 2.7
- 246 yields 2.16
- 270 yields 1.98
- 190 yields 2.15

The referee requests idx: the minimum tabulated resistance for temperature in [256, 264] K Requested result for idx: 2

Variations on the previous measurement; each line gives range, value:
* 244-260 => 1.9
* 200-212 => 2.15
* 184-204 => 2.13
